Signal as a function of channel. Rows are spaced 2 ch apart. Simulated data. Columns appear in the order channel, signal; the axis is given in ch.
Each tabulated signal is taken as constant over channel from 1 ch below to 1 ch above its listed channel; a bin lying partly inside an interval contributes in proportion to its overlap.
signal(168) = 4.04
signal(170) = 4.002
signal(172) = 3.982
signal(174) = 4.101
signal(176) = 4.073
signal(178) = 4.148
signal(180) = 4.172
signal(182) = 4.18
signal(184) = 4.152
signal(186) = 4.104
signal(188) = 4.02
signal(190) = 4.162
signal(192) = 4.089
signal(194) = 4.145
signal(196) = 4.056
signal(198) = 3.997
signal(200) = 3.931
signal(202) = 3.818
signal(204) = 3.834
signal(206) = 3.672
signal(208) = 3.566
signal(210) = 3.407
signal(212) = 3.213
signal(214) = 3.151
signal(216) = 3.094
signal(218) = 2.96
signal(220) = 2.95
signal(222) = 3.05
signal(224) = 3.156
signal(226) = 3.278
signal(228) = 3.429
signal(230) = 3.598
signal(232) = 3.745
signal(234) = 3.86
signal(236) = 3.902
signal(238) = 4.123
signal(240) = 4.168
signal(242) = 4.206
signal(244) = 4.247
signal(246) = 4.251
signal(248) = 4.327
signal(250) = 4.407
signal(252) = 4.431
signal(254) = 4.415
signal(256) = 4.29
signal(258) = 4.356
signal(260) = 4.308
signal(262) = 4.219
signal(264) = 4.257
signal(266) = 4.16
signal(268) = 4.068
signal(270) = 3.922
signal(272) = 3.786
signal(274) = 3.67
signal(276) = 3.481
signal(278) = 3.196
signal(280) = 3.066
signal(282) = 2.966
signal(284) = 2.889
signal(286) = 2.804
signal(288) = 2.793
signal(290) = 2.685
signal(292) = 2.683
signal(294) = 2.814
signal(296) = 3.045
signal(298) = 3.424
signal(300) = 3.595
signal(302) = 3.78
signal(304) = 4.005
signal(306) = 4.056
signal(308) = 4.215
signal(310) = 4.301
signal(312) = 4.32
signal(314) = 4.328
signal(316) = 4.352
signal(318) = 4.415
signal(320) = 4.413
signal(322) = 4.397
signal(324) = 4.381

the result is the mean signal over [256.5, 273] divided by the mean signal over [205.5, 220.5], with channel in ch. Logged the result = 1.3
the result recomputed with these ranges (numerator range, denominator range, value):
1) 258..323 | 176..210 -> 0.93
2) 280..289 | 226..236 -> 0.79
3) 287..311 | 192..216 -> 0.93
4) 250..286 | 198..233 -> 1.12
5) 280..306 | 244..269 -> 0.74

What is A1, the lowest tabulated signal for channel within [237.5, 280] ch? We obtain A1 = 3.066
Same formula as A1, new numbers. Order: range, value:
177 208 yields 3.566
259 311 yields 2.683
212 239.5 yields 2.95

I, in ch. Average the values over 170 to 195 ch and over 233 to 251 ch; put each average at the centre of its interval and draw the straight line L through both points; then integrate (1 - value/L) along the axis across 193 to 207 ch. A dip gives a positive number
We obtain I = 0.7 ch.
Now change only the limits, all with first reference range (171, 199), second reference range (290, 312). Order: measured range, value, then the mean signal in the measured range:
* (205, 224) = 3.6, 3.23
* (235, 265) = -3.6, 4.26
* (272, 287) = 2.0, 3.2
